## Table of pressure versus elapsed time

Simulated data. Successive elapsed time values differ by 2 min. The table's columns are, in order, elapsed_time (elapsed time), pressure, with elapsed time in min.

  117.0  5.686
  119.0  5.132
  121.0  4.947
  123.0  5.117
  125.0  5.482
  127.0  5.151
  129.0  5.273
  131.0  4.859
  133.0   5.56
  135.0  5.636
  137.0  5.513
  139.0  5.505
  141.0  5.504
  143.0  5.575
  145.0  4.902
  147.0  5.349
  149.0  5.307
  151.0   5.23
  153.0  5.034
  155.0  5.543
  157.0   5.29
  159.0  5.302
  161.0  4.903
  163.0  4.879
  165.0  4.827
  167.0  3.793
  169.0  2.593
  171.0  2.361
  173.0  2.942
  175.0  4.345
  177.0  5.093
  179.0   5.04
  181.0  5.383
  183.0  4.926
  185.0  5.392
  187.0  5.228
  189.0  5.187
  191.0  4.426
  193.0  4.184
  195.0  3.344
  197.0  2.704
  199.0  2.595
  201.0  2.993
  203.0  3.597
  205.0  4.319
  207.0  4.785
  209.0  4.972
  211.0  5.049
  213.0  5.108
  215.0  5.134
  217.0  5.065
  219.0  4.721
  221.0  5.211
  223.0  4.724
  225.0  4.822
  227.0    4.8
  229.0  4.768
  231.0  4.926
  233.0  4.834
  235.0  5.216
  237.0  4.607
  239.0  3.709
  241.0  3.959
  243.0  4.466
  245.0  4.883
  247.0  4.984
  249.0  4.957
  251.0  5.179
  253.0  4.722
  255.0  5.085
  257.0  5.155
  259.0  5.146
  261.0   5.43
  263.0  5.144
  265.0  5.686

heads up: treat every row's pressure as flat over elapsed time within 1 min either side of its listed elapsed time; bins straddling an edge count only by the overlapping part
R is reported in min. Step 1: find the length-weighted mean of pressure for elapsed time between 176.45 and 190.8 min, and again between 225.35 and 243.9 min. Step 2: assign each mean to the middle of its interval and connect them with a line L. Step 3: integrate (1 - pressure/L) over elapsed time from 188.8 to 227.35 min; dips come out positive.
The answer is 4.0 min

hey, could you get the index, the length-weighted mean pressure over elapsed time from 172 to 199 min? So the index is 4.41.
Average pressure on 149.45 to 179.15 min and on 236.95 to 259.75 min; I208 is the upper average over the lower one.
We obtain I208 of 1.1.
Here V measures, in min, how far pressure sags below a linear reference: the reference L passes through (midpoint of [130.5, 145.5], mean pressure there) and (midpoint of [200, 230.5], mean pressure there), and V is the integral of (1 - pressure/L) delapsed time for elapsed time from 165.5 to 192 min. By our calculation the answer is 3.39 min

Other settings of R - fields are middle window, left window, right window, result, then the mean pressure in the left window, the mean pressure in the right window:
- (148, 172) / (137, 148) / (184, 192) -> 3.1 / 5.38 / 5.06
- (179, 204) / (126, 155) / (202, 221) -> 3.8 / 5.32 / 4.77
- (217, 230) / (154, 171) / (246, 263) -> 0.1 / 4.51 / 5.09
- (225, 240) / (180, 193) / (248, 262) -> 1.1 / 5.02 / 5.1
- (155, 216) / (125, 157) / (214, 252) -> 8.3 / 5.33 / 4.79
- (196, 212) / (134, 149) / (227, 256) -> 3.6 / 5.42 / 4.74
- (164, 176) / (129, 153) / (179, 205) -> 3.1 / 5.34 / 4.2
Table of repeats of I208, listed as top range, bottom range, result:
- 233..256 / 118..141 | 0.89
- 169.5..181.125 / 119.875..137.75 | 0.76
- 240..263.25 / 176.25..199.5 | 1.10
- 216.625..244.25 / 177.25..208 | 1.09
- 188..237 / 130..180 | 0.93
